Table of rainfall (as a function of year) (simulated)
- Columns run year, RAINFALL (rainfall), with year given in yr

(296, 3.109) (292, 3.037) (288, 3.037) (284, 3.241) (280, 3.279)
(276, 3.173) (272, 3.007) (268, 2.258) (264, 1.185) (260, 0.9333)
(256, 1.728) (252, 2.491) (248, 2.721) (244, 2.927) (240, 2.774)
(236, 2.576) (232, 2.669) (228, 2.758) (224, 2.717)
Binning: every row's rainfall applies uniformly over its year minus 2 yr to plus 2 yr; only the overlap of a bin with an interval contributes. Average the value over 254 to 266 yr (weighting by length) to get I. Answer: 1.28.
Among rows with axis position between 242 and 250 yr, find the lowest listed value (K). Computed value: 2.721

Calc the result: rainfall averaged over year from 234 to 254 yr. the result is 2.7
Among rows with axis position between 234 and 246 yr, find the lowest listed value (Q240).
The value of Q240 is 2.576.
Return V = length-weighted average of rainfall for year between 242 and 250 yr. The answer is 2.82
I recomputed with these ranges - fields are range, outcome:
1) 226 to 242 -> 2.69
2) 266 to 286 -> 2.99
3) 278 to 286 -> 3.26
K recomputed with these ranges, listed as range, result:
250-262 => 0.9333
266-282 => 2.258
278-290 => 3.037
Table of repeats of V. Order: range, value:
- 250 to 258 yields 2.11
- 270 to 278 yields 3.09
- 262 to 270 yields 1.72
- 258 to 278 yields 2.11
